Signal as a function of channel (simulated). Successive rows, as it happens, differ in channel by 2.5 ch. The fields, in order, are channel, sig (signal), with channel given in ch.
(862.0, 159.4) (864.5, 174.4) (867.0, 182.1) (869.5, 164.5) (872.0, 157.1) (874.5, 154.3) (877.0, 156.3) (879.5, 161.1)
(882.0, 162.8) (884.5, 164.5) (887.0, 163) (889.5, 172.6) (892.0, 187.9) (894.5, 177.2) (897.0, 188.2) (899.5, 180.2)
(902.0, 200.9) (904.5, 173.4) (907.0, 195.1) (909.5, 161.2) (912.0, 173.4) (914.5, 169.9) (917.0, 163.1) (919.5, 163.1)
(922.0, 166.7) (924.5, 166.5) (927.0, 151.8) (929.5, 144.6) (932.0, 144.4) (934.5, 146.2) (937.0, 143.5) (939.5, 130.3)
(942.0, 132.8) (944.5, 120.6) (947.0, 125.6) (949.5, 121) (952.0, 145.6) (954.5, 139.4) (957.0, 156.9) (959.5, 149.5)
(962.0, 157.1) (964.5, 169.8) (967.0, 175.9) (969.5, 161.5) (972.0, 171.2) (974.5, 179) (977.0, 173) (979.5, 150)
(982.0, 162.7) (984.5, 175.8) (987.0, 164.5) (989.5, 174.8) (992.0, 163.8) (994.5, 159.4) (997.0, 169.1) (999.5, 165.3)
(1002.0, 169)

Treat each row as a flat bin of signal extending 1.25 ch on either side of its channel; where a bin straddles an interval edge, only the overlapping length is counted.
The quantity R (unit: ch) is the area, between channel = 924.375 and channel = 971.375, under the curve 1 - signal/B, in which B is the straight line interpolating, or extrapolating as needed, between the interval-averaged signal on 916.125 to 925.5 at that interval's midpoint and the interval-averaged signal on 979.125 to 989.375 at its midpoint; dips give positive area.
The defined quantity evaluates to 5.37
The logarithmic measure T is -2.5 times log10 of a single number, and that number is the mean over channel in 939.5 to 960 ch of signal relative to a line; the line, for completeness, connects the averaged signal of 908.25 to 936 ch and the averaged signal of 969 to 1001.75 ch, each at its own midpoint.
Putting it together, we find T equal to 0.20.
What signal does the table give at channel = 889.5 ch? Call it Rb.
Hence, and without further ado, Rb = 172.6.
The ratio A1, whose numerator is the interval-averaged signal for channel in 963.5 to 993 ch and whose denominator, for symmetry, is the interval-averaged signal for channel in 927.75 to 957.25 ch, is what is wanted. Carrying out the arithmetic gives 1.2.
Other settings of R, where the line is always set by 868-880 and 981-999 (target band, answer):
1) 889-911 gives -2.9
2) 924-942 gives 2.0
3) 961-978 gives -0.4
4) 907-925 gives -0.7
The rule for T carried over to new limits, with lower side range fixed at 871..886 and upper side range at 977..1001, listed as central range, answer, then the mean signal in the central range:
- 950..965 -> 0.09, 151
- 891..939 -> -0.04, 168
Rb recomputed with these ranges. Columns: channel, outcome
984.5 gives 175.8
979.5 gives 150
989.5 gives 174.8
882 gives 162.8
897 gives 188.2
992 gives 163.8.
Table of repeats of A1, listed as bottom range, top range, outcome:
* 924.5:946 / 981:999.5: 1.19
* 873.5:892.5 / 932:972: 0.89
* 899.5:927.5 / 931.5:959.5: 0.80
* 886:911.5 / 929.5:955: 0.75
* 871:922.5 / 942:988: 0.90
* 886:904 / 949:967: 0.84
